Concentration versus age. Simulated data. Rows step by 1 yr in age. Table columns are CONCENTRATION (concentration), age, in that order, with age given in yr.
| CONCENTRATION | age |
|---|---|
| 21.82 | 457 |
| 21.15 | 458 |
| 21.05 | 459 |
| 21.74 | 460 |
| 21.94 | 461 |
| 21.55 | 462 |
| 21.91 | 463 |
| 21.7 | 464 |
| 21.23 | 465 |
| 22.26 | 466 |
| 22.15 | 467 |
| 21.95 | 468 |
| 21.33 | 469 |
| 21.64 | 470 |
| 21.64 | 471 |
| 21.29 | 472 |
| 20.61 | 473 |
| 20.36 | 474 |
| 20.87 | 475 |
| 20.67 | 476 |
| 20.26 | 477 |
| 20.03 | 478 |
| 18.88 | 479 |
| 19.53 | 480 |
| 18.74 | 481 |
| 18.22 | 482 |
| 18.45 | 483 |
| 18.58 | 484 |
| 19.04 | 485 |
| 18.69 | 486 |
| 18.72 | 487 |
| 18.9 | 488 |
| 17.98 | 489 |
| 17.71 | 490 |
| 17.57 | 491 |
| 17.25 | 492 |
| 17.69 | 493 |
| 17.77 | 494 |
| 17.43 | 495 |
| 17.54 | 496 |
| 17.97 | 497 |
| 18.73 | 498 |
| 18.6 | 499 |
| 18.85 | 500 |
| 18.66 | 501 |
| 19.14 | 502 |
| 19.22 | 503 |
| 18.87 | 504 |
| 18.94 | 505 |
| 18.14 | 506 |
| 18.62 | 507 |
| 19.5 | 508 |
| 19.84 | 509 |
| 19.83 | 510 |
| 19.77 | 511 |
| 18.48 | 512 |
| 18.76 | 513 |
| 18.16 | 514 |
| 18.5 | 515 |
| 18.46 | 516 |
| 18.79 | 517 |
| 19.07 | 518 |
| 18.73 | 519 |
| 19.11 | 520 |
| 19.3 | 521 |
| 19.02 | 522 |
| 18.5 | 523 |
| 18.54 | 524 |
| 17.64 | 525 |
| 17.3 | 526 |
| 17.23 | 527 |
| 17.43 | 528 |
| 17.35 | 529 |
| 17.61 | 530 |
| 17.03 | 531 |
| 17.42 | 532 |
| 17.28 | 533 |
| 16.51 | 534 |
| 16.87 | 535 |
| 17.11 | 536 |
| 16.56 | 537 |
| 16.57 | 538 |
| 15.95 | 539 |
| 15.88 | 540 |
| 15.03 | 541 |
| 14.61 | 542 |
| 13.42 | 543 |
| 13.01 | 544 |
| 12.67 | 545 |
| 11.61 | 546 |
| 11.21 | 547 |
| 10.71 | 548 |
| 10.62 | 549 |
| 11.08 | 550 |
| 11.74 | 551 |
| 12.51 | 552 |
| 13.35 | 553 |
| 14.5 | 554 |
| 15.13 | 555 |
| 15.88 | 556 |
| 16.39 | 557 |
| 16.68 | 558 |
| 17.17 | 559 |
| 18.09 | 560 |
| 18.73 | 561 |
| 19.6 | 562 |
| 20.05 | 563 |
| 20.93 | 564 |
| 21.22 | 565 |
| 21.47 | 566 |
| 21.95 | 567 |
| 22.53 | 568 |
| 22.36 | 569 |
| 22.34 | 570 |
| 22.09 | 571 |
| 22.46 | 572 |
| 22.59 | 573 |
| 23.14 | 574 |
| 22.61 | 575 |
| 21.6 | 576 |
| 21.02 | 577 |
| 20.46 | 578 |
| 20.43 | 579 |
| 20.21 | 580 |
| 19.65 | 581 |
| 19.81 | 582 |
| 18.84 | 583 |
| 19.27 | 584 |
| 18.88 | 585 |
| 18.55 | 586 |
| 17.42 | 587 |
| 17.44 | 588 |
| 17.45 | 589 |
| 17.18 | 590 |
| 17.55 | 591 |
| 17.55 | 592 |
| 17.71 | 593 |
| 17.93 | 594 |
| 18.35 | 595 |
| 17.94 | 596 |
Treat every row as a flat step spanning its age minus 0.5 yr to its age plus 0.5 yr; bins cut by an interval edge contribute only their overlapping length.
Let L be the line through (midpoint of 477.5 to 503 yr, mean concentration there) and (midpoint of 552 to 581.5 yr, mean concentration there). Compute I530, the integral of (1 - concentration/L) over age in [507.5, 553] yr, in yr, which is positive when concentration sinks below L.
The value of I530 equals 6.2 yr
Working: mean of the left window 18.4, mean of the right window 19.7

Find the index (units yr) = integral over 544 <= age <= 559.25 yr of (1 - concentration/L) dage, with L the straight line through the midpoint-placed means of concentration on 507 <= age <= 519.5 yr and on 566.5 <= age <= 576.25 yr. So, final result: 5.68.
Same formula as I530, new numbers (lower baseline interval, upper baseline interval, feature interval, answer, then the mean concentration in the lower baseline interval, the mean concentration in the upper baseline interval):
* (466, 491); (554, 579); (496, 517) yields 1.19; 19.8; 20.2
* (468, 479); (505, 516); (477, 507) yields 2.06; 20.8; 18.9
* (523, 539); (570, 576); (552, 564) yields 2.21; 17.2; 22.5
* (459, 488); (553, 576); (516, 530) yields 1.27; 20.5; 19.8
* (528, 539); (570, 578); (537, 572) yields 5.87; 17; 22.1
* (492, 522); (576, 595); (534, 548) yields 3.11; 18.7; 18.8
